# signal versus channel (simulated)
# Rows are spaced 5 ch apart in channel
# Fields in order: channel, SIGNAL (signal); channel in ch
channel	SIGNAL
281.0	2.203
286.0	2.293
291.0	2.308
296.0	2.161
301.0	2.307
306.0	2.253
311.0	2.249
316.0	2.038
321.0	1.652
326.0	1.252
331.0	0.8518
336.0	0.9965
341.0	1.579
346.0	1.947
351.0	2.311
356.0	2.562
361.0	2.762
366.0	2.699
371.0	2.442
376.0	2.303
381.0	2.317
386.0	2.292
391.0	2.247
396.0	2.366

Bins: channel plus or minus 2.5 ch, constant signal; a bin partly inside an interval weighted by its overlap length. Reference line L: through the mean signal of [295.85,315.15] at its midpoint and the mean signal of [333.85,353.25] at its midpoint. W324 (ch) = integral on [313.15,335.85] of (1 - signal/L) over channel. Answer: 6.6 ch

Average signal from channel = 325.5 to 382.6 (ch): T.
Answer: 2.02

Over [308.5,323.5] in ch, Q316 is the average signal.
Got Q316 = 1.98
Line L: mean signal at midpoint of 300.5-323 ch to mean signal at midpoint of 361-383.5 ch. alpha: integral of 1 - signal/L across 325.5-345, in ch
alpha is 8.9 ch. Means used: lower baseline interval 2.09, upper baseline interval 2.48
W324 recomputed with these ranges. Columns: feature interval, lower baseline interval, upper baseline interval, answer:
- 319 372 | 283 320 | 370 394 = 8.6 ch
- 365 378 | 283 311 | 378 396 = -1.0 ch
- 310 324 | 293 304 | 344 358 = 2.0 ch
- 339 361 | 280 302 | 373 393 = 0.9 ch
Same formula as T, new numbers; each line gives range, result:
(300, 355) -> 1.77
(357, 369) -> 2.7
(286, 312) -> 2.26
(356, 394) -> 2.44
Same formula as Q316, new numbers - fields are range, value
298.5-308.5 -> 2.28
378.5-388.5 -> 2.3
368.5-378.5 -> 2.37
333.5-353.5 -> 1.71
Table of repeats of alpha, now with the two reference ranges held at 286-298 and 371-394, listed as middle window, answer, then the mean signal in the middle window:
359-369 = -1.8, 2.71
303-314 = 0.1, 2.24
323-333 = 5.2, 1.09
